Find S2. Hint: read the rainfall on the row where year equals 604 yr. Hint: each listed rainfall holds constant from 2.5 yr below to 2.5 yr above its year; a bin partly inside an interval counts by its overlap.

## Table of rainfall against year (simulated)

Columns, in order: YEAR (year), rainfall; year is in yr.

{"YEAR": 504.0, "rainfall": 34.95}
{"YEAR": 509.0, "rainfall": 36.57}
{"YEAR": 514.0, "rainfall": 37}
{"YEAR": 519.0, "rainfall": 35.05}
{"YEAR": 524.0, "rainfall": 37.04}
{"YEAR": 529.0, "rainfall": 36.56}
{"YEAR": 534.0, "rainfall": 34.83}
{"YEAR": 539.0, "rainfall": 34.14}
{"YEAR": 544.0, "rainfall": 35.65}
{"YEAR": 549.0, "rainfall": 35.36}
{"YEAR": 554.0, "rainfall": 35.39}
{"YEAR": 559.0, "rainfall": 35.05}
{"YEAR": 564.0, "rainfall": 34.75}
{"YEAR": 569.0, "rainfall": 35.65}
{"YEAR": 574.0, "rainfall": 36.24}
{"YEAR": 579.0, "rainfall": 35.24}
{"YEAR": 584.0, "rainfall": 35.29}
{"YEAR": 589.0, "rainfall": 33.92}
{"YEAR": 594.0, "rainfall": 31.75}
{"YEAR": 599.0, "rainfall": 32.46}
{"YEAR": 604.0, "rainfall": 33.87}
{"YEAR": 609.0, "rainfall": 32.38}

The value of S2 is 33.87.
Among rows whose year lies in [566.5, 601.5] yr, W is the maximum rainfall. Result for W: 36.24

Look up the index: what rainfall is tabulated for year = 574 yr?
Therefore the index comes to 36.24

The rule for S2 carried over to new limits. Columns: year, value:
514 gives 37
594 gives 31.75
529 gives 36.56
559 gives 35.05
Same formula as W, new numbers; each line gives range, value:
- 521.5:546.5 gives 37.04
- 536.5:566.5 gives 35.65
